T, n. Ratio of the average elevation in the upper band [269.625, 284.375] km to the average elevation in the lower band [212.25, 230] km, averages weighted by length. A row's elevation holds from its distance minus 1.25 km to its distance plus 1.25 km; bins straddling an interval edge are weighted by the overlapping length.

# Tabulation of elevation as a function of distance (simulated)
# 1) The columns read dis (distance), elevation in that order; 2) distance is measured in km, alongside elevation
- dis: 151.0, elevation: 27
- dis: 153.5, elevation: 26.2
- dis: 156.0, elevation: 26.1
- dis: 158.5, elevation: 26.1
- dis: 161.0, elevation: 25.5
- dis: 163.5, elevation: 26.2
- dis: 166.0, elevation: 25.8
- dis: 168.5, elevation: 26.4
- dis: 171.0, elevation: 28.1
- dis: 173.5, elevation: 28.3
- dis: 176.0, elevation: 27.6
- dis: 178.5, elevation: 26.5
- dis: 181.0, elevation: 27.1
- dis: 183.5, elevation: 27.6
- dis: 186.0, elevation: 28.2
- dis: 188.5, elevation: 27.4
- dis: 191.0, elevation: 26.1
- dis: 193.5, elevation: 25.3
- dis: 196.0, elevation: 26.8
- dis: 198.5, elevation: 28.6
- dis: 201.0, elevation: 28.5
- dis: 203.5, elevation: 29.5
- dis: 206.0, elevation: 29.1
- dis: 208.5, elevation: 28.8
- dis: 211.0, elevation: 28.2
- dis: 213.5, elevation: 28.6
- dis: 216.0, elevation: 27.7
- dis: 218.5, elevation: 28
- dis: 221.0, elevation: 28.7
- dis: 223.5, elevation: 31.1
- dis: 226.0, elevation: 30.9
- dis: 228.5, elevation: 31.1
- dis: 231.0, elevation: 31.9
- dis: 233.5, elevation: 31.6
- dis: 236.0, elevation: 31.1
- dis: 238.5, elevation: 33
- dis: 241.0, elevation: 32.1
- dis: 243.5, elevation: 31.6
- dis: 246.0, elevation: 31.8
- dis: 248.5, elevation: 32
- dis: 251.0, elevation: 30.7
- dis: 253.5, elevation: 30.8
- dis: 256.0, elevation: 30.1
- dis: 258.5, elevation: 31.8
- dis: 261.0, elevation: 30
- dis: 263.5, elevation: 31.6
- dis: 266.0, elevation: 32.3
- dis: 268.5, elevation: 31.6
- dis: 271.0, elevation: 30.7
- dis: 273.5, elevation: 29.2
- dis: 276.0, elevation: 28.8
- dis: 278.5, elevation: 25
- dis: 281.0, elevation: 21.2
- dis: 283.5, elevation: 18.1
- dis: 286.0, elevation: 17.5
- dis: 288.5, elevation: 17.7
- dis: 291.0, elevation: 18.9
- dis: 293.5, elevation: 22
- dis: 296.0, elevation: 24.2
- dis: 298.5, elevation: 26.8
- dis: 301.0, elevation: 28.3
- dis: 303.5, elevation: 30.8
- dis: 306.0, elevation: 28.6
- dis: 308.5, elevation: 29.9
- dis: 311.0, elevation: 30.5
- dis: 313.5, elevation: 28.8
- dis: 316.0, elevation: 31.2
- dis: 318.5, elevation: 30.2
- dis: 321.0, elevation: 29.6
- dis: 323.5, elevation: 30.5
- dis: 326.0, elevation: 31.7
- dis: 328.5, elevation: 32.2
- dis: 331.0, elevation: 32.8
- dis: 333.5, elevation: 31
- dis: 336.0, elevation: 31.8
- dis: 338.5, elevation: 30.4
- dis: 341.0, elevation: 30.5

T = 0.9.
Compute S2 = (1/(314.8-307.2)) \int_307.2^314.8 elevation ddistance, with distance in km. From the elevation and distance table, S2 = 29.7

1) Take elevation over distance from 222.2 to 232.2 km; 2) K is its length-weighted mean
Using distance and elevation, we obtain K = 31.2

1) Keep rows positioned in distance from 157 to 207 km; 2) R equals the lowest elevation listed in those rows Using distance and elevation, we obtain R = 25.3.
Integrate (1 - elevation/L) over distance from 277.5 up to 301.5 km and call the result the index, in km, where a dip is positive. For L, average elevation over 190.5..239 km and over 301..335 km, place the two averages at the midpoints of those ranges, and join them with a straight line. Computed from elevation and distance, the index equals 6.7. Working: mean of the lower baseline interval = 29.2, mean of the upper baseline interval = 30.5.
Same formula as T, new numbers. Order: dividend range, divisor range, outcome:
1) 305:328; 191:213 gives 1.08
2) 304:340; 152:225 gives 1.11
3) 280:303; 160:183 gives 0.82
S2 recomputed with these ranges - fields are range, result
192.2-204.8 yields 27.7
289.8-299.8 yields 23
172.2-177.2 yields 28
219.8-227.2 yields 30.2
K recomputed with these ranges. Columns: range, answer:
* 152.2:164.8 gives 26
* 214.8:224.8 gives 28.9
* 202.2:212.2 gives 28.9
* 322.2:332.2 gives 31.8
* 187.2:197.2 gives 26.4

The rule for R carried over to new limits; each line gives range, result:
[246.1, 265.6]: 30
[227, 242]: 31.1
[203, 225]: 27.7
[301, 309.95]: 28.3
